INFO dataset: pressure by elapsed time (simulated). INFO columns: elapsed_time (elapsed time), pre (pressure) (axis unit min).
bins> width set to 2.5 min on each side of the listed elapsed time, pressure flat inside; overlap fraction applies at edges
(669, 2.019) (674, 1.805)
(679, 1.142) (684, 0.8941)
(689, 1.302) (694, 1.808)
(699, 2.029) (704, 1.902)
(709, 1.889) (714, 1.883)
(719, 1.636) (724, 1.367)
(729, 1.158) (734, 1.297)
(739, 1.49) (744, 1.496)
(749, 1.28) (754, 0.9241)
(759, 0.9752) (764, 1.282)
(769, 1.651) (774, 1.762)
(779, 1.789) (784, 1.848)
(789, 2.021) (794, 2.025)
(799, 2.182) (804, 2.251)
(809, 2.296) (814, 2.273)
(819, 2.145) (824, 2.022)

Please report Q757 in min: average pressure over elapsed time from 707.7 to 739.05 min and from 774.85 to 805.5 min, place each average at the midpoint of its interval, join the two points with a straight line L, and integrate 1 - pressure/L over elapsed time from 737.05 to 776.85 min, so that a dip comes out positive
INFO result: 9.1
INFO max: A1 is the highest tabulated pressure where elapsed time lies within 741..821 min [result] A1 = 2.296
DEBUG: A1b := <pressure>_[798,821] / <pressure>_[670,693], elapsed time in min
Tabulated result 1.63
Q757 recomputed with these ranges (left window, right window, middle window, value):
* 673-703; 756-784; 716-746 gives 1.9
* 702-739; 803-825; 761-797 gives 3.9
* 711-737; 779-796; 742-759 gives 4.9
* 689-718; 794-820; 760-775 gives 4.2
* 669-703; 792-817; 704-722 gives -1.1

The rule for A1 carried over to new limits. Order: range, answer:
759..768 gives 1.282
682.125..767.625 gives 2.029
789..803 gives 2.182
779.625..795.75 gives 2.025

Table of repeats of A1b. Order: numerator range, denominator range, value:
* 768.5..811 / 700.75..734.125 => 1.23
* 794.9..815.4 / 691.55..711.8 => 1.17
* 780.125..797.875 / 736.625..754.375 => 1.47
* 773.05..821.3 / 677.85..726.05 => 1.29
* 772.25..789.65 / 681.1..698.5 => 1.31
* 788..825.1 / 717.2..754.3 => 1.60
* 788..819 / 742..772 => 1.71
